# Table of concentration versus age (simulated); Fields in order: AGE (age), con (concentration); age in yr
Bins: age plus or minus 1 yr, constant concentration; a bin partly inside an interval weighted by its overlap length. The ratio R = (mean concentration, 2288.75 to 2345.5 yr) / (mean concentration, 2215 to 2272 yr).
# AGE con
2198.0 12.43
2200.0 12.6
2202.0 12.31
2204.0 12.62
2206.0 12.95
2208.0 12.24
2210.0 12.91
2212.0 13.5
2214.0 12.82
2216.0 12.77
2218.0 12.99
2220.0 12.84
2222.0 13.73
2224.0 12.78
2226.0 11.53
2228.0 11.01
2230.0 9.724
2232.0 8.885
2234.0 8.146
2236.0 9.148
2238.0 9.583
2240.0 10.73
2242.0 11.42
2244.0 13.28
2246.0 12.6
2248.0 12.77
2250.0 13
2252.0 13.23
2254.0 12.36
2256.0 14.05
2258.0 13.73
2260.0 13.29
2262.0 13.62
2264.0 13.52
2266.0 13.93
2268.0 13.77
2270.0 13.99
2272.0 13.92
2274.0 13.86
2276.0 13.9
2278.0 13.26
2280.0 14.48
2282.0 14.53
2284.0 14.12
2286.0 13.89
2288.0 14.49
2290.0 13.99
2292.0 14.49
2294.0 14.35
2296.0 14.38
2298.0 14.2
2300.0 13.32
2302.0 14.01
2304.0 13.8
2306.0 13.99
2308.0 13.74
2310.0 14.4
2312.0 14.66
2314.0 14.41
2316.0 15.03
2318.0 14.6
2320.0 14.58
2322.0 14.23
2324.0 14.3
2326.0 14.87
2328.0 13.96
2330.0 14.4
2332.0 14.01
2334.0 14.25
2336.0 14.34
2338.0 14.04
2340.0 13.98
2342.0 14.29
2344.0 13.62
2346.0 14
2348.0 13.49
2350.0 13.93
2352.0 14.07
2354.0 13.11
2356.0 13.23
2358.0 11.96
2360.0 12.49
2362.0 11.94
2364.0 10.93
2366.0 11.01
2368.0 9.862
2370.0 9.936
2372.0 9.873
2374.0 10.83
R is 1.16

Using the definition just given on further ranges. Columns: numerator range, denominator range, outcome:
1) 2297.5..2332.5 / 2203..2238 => 1.21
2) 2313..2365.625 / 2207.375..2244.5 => 1.19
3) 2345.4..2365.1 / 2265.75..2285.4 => 0.92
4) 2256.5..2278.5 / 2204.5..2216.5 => 1.07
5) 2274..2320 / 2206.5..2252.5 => 1.20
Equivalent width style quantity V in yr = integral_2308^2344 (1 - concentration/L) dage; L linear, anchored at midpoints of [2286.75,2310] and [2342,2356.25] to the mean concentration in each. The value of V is -1.2 yr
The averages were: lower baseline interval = 14.1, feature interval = 14.3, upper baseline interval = 13.7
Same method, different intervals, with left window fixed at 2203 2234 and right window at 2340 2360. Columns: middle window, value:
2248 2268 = -1.4 yr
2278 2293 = -1.7 yr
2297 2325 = -2.5 yr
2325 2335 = -0.8 yr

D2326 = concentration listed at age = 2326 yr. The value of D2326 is 14.87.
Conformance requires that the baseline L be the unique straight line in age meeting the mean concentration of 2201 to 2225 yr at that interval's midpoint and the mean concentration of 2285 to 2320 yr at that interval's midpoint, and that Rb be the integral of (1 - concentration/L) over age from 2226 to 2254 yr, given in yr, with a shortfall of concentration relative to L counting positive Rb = 4.6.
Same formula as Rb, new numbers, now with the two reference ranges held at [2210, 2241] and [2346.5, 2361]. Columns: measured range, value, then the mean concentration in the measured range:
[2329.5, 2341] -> -1.08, 14.2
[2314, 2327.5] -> -1.93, 14.6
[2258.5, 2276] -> -2.57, 13.7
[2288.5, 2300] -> -1.71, 14.2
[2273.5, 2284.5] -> -1.70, 14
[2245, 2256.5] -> -1.18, 13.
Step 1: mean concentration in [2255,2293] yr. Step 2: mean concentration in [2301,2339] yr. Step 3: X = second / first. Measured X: 1.0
